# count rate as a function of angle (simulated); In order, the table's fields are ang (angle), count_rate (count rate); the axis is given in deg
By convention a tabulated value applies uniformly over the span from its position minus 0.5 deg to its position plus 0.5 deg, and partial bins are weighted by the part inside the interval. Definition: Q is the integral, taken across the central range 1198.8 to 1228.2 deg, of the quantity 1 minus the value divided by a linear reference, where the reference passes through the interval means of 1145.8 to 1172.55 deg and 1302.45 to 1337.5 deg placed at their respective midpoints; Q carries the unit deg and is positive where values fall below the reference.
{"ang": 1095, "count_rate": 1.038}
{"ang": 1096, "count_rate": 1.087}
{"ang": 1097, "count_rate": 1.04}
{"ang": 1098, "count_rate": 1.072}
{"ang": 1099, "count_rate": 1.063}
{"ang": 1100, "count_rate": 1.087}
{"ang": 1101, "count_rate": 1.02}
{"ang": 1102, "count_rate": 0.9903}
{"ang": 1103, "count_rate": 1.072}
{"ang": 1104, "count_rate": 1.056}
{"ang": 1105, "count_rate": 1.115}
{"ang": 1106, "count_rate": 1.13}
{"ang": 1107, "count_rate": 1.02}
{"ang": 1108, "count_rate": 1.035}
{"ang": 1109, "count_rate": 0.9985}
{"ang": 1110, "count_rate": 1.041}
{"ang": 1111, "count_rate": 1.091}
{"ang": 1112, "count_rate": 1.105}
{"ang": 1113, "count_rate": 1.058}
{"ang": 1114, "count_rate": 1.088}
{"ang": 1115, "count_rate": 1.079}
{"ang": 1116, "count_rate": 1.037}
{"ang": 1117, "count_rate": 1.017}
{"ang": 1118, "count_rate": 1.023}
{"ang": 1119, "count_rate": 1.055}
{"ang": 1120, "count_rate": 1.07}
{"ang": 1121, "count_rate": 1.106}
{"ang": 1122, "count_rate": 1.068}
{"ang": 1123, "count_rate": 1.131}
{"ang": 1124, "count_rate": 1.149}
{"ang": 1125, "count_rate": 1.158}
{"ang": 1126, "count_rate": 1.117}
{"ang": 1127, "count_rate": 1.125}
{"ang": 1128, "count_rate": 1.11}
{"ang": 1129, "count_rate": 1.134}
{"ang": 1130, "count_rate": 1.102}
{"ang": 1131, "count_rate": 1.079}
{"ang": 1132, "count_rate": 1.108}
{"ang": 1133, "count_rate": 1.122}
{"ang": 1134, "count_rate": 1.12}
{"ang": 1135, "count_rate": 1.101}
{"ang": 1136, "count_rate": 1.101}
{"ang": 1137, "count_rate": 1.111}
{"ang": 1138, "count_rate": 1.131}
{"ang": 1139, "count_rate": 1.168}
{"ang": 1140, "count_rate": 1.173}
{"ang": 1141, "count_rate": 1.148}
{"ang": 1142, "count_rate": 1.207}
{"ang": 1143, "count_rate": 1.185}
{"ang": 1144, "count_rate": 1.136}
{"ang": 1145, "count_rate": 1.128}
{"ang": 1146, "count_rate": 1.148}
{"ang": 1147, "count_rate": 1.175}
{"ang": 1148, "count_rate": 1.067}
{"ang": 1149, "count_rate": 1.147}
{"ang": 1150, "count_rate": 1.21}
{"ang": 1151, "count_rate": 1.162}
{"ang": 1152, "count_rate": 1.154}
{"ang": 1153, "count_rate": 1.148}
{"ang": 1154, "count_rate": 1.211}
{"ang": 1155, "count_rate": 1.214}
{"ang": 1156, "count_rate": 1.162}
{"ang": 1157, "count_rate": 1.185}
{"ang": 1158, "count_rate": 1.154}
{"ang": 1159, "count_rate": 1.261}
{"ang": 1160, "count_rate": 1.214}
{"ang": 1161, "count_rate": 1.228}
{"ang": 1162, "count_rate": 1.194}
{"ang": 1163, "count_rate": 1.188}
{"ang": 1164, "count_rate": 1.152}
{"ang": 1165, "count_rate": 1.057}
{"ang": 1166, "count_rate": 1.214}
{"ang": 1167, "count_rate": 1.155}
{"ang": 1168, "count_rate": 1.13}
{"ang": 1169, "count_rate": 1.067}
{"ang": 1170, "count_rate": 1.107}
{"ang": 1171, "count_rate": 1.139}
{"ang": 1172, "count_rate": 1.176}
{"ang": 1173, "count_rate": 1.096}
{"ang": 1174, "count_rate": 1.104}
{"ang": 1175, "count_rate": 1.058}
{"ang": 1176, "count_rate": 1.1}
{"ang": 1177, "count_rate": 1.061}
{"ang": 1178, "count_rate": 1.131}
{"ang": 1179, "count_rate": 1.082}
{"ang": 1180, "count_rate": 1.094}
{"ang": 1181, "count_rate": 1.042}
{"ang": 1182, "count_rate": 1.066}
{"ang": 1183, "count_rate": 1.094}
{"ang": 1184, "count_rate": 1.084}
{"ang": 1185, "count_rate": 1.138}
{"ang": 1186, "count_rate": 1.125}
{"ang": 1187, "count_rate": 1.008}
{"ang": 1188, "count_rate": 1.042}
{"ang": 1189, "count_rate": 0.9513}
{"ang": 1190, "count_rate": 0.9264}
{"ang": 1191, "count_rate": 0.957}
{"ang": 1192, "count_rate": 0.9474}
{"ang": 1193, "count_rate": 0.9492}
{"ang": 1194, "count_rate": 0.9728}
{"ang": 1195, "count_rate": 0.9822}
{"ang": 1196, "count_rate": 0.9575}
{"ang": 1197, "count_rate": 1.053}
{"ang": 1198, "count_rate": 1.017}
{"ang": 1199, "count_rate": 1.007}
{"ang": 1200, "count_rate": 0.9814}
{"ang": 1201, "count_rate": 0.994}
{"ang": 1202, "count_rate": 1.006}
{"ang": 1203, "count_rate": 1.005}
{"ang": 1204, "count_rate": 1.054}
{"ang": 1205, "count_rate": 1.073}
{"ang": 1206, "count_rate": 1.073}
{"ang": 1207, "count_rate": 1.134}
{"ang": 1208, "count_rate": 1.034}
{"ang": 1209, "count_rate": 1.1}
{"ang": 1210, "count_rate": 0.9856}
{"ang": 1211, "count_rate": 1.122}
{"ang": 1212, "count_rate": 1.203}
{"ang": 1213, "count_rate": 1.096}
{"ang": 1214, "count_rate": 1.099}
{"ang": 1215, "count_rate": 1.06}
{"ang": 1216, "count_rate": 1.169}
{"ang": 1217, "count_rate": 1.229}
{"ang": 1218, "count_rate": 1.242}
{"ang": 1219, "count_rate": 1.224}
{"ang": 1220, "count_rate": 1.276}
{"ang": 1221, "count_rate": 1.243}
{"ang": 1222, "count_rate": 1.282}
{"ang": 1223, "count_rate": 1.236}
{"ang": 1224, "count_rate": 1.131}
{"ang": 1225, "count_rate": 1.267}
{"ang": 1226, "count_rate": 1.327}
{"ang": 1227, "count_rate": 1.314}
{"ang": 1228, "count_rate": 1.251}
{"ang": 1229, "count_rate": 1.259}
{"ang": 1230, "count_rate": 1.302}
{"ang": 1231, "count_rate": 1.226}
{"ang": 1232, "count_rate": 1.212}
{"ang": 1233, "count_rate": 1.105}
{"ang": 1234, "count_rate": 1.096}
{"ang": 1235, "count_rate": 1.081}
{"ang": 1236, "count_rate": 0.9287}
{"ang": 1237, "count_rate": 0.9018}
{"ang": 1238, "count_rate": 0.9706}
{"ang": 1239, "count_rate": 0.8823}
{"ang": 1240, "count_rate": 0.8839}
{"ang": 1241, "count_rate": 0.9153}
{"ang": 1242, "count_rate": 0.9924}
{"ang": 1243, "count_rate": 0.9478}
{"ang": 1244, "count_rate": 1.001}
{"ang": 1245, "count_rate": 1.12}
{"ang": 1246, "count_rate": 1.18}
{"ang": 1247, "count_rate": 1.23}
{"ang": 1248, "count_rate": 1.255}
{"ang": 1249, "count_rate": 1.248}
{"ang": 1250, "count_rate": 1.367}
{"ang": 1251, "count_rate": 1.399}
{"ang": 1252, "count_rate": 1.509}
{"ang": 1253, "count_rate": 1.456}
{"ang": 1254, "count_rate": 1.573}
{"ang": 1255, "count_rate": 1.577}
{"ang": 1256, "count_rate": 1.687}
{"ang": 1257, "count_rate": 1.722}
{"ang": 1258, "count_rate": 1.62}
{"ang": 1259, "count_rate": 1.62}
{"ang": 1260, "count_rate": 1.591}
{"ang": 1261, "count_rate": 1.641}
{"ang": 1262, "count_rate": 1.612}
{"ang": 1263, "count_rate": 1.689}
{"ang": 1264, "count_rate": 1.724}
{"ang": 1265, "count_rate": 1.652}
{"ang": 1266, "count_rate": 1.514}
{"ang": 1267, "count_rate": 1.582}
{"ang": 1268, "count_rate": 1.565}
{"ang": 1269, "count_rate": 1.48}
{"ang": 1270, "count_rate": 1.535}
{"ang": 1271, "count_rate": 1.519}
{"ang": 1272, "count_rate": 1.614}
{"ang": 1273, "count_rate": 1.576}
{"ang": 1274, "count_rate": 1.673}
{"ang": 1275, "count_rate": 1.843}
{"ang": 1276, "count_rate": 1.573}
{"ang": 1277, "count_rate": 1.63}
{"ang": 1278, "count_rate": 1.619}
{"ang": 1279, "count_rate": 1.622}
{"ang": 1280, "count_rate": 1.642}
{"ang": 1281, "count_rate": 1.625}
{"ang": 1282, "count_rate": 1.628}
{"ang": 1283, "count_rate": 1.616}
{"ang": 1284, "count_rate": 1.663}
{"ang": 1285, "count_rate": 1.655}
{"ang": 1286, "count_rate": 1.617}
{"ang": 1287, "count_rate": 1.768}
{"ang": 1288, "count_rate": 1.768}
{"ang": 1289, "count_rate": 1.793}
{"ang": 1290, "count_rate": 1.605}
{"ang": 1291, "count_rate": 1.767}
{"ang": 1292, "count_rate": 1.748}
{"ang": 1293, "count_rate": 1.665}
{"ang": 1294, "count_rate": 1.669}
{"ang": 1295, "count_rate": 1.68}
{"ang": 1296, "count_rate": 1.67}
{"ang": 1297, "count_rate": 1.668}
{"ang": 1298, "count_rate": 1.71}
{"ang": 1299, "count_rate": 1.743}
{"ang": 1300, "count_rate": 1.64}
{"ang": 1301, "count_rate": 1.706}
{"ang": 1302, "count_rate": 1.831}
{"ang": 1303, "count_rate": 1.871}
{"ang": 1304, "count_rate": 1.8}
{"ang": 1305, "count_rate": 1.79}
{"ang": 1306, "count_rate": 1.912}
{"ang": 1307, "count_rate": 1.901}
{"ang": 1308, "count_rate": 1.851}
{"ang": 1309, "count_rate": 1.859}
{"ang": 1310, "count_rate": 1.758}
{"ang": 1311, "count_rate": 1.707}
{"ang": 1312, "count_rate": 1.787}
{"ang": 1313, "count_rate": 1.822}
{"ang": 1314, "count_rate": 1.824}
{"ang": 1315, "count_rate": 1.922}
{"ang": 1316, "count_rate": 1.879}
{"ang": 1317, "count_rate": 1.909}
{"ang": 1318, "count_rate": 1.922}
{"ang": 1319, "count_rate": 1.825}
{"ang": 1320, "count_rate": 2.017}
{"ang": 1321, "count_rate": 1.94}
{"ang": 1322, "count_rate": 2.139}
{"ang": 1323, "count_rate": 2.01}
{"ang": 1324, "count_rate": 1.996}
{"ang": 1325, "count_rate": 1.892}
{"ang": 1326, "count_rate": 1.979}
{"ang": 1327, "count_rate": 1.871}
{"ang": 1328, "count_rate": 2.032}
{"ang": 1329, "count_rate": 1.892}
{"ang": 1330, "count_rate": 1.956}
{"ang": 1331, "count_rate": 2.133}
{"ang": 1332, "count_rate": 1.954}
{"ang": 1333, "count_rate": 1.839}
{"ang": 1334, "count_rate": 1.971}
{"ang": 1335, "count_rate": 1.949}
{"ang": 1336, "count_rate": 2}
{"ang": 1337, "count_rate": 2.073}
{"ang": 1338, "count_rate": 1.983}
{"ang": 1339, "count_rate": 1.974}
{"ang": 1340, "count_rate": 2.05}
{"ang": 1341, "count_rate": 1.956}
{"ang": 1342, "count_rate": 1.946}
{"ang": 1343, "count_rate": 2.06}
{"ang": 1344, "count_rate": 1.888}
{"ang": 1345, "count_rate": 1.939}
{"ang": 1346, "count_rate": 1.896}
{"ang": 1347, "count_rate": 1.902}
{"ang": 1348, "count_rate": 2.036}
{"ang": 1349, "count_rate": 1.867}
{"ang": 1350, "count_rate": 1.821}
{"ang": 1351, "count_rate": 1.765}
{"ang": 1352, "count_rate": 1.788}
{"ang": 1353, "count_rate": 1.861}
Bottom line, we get 5.8 deg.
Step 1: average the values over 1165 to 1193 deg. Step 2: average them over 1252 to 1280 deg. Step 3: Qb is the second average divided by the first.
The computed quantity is 1.5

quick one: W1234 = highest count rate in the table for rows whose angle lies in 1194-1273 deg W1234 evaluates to 1.724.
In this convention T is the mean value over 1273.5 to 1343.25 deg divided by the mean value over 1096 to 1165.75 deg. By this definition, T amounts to 1.63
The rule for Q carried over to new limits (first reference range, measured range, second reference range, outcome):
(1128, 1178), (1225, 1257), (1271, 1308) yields 6.3 deg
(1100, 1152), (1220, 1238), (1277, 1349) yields 3.9 deg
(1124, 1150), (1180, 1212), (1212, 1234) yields 4.2 deg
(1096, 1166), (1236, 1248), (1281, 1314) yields 4.1 deg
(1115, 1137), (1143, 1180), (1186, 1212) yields -3.1 deg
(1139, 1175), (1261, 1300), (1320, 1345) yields 1.9 deg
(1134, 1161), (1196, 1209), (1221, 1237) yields 1.6 deg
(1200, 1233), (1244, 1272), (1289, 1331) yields -0.7 deg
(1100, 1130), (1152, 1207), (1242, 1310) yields 8.4 deg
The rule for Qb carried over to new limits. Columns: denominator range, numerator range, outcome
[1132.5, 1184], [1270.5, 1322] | 1.53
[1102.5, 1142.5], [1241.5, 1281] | 1.37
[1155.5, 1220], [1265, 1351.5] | 1.65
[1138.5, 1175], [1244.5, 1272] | 1.30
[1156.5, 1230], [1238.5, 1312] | 1.41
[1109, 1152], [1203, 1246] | 1.01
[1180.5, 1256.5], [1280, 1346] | 1.63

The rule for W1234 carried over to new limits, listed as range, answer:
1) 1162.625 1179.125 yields 1.214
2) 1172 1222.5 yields 1.282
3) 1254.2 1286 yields 1.843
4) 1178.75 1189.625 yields 1.138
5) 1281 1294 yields 1.793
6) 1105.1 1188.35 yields 1.261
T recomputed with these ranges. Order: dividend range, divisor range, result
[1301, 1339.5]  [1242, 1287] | 1.25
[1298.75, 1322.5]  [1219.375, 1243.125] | 1.64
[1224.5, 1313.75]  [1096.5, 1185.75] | 1.36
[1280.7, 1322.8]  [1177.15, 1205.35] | 1.73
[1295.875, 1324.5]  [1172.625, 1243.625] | 1.70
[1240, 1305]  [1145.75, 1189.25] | 1.38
